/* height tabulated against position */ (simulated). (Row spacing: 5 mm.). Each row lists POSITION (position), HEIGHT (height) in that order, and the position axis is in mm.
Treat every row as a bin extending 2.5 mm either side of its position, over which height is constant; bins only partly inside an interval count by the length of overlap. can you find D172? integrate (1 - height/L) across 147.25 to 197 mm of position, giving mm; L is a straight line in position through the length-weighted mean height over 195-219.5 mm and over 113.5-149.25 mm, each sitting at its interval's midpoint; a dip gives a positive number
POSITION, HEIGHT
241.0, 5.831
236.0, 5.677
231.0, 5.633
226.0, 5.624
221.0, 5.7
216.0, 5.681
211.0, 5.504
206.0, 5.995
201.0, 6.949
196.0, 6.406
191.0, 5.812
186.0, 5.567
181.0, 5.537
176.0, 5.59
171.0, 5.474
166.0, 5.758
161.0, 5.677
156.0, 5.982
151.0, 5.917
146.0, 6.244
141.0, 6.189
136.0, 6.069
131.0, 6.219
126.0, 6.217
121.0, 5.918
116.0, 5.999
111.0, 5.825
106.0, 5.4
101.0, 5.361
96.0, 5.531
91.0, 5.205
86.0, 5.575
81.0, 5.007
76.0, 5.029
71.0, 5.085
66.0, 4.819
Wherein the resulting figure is 2.7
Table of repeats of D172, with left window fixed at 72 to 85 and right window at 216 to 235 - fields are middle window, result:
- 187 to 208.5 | -2.7 mm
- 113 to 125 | -1.7 mm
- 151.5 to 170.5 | -1.3 mm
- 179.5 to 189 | -0.1 mm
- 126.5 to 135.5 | -1.5 mm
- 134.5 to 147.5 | -2.0 mm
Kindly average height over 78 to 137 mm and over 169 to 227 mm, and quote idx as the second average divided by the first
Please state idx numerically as 1.0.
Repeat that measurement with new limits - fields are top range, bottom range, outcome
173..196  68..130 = 1.03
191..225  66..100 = 1.15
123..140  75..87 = 1.19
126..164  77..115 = 1.12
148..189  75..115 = 1.05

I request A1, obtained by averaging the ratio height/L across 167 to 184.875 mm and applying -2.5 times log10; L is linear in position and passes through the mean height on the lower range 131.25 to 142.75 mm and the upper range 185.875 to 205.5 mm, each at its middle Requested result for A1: 0.12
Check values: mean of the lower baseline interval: 6.14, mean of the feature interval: 5.56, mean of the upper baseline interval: 6.24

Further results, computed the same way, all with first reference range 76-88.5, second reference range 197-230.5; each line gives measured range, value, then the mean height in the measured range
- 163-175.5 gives 0.01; 5.61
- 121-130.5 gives -0.13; 6.14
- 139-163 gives -0.08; 6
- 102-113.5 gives -0.04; 5.58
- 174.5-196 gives 0.01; 5.72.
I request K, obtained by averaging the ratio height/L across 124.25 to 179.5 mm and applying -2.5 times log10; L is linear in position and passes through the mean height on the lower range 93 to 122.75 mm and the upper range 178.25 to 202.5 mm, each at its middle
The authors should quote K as -0.02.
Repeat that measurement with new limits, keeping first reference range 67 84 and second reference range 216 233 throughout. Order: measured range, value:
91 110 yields -0.06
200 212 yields -0.10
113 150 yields -0.16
